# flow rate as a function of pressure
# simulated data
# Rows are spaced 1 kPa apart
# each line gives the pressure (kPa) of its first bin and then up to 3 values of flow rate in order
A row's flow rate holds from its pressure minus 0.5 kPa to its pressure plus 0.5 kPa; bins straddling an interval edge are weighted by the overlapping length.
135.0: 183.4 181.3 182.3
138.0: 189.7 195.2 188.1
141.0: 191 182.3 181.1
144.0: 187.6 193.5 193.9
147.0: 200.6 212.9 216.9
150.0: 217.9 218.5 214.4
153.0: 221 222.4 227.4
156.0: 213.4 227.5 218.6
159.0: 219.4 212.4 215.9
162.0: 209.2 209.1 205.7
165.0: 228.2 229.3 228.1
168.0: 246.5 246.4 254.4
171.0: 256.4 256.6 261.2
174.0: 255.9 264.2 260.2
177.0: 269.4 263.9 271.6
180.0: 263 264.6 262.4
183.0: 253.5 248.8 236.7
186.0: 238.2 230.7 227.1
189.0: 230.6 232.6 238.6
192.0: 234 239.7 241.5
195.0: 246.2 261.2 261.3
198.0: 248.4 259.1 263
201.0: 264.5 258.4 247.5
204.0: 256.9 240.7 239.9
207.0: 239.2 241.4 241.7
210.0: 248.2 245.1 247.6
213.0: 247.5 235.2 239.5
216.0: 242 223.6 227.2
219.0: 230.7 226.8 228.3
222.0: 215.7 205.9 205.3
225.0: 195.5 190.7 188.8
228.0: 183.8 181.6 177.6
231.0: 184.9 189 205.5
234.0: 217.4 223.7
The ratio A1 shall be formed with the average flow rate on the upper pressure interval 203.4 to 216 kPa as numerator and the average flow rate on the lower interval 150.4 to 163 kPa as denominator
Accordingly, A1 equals 1.12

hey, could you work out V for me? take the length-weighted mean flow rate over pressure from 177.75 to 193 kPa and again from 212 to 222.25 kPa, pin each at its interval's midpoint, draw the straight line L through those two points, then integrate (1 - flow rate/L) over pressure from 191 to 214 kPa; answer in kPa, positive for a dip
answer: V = -0.9 kPa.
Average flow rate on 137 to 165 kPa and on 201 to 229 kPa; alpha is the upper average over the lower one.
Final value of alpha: 1.11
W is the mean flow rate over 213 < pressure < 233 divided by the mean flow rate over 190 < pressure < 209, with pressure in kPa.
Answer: 0.8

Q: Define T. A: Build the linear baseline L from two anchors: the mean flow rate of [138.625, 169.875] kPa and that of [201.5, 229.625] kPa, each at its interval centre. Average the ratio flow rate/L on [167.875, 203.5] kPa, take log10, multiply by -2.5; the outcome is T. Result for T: -0.15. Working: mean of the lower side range 213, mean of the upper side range 227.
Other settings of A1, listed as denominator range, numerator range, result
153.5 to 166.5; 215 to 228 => 0.98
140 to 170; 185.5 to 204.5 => 1.15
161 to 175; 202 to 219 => 1.02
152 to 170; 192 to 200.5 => 1.13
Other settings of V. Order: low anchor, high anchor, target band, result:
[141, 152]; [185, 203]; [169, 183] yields -2.0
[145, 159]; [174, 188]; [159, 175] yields 0.1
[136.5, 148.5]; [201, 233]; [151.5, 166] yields -1.4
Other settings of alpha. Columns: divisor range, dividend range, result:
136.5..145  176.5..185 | 1.39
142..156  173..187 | 1.24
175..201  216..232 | 0.82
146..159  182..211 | 1.13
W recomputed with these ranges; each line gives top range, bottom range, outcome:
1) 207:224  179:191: 0.95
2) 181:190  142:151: 1.21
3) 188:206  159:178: 1.03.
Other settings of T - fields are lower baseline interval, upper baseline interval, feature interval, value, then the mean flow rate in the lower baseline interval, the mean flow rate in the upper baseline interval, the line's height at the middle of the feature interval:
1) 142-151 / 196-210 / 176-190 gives -0.079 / 201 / 251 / 233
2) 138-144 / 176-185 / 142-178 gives -0.013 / 188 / 261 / 223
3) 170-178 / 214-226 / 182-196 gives 0.034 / 260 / 221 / 248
